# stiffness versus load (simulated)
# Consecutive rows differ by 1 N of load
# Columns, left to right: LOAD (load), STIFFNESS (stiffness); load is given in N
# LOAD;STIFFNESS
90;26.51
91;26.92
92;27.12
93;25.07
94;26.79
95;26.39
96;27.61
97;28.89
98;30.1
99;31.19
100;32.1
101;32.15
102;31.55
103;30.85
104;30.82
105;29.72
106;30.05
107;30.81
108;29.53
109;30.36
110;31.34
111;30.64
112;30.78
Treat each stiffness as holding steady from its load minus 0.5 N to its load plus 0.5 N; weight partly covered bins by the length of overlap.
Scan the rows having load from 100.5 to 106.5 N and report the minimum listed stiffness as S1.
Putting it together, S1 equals 29.72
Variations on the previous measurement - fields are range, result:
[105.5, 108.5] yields 29.53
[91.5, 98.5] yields 25.07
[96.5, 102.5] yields 28.89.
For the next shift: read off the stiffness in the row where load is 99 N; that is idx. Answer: 31.19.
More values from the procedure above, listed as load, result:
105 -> 29.72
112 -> 30.78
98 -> 30.1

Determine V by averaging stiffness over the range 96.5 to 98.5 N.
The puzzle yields 29.5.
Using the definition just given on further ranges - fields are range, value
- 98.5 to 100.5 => 31.6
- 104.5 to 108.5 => 30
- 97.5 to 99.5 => 30.6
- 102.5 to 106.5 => 30.4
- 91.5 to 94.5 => 26.3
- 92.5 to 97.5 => 26.9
